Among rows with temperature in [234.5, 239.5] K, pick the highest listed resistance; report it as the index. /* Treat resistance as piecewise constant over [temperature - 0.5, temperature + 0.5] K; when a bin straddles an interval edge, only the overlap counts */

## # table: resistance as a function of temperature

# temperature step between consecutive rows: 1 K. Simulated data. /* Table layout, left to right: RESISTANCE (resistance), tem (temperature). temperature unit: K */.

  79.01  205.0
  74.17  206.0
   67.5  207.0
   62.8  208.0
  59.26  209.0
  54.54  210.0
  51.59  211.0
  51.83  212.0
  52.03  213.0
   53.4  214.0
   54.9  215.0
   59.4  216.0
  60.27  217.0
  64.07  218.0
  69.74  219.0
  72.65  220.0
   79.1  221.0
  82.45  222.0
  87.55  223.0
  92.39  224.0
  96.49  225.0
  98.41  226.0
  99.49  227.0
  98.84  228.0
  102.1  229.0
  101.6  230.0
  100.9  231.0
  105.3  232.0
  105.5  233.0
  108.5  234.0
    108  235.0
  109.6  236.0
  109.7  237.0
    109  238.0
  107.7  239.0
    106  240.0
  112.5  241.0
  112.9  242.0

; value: 109.7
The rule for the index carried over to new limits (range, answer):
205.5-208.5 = 74.17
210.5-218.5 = 64.07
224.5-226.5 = 98.41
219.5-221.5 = 79.1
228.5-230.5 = 102.1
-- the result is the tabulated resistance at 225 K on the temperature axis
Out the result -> 96.49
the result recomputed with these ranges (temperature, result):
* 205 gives 79.01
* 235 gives 108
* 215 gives 54.9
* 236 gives 109.6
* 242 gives 112.9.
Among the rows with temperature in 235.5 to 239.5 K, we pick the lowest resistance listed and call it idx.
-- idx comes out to 107.7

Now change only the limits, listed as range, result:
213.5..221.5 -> 53.4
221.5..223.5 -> 82.45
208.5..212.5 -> 51.59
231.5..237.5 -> 105.3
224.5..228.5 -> 96.49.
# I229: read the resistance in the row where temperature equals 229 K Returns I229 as 102.1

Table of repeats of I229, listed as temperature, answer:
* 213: 52.03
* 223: 87.55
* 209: 59.26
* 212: 51.83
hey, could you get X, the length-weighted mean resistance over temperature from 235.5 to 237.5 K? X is 110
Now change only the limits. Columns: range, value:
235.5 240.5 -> 108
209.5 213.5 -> 52.5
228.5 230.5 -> 102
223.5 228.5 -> 97.1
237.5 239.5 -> 108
